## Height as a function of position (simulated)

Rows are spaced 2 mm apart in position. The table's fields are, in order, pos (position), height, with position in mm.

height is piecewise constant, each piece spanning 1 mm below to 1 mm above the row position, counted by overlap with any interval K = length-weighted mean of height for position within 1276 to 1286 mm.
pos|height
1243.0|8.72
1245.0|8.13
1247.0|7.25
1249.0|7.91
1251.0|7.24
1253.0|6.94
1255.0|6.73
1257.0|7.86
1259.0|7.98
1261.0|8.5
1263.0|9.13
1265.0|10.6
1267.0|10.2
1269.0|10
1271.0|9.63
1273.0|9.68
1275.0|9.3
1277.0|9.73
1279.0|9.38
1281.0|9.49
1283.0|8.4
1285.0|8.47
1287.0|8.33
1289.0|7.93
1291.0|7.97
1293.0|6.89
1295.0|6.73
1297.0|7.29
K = 9.09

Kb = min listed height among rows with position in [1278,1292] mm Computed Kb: 7.93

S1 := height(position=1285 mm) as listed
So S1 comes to 8.47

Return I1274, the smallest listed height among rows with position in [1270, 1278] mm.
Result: 9.3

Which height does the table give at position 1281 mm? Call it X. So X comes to 9.49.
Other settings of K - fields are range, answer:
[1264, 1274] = 10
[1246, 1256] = 7.21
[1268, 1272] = 9.82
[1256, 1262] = 8.11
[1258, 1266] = 9.05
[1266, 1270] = 10.1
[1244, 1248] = 7.69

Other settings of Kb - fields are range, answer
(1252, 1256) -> 6.73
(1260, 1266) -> 8.5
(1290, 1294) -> 6.89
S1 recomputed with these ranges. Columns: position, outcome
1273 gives 9.68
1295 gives 6.73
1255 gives 6.73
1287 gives 8.33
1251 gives 7.24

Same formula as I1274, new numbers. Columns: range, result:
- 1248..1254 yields 6.94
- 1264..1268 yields 10.2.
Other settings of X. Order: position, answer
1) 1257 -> 7.86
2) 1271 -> 9.63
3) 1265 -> 10.6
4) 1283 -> 8.4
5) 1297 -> 7.29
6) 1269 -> 10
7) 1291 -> 7.97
